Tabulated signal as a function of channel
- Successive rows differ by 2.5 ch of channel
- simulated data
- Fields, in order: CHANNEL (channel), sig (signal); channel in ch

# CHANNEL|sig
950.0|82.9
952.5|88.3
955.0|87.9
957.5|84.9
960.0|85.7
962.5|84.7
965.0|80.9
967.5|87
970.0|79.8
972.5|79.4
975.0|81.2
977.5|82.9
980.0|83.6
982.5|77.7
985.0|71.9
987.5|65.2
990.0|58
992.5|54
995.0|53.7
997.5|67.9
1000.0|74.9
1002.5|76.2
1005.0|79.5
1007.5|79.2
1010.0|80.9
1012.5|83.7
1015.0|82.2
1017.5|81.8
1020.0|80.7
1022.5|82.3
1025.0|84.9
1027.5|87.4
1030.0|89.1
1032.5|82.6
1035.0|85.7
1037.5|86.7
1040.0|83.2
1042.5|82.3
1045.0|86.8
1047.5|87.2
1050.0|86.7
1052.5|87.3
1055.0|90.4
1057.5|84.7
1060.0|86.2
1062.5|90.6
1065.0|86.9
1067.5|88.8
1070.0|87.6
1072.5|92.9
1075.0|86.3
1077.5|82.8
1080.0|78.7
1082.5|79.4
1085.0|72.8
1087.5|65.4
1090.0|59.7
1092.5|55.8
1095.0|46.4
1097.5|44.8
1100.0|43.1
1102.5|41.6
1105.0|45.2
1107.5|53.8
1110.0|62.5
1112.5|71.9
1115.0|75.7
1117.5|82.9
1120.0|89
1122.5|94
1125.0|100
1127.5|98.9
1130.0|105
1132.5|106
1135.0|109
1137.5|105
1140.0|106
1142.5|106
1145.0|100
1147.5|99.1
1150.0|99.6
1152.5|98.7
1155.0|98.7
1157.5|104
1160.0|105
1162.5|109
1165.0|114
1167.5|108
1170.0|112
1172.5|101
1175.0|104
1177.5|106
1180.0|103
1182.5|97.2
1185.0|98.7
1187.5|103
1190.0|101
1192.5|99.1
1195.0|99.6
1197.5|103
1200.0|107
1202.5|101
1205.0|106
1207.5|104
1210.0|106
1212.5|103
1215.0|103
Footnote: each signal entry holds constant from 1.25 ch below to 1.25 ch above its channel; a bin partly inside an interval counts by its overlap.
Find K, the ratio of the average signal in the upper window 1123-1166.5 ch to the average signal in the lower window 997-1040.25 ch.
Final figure 1.3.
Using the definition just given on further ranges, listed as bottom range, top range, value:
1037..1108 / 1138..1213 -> 1.38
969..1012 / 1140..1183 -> 1.42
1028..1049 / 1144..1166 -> 1.20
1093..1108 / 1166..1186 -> 2.26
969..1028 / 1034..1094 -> 1.08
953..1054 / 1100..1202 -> 1.19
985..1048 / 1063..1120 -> 0.89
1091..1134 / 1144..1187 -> 1.44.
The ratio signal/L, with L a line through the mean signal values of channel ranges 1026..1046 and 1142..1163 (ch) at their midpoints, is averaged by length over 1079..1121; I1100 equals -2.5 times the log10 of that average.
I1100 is 0.45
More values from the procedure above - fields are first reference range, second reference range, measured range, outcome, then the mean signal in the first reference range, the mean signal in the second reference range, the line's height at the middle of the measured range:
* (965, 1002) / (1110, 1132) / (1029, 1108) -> 0.087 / 73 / 88.7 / 82.7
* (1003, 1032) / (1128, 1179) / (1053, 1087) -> 0.077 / 82.7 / 105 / 91.2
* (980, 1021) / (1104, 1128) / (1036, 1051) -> -0.147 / 73.2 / 77.1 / 74.7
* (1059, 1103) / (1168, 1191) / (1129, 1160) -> -0.125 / 72.1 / 103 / 92.1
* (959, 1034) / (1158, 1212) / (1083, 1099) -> 0.483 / 78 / 104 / 91.1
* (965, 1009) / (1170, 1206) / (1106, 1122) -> 0.249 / 73.9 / 102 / 91.9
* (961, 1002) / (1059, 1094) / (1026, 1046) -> -0.112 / 74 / 79.3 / 77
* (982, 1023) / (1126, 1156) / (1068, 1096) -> 0.209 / 73.3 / 103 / 90.2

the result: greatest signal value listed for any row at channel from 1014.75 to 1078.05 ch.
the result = 92.9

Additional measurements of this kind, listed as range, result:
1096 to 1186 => 114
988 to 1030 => 89.1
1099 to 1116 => 75.7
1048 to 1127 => 100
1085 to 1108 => 72.8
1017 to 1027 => 84.9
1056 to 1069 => 90.6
